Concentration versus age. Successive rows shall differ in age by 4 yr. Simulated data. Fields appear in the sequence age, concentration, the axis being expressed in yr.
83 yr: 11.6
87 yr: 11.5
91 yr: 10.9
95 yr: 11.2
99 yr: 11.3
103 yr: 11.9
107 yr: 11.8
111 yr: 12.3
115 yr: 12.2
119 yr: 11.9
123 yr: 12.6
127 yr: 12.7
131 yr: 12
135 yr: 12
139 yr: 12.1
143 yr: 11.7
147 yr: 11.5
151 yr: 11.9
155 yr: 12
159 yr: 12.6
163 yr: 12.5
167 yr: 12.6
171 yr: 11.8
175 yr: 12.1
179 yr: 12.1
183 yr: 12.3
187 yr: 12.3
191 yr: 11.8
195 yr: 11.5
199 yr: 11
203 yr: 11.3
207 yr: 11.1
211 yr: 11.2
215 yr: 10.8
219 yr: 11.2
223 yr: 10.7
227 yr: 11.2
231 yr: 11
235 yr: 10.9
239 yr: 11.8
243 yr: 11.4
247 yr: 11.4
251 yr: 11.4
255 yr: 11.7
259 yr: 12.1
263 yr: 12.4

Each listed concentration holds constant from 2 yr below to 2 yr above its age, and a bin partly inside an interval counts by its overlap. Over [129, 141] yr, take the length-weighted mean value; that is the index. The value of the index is 12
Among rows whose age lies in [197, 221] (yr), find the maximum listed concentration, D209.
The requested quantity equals 11.3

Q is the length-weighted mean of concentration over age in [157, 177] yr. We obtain 12.3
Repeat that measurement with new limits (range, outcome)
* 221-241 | 11.1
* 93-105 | 11.5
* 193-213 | 11.2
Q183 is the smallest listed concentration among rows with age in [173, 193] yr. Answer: 11.8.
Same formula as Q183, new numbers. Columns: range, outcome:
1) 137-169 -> 11.5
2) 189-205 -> 11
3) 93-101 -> 11.2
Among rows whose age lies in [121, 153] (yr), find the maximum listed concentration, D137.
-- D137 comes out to 12.7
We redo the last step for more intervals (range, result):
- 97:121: 12.3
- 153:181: 12.6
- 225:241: 11.8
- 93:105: 11.9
